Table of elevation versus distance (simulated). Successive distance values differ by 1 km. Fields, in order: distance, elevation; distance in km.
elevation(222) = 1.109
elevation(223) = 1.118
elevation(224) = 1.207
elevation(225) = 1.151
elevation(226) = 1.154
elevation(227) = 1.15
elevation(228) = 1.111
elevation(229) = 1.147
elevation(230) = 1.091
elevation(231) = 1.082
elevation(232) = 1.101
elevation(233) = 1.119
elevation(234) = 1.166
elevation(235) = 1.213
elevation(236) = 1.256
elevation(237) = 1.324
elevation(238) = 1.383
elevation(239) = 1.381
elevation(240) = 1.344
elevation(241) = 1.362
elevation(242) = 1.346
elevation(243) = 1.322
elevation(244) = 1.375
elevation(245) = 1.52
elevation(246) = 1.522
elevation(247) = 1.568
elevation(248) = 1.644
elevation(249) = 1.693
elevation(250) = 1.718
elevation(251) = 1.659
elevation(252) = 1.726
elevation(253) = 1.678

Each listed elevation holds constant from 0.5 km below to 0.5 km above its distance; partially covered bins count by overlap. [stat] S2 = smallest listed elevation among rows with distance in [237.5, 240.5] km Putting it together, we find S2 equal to 1.344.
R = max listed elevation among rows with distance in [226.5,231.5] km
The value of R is 1.15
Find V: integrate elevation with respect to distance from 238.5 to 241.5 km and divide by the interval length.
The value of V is 1.36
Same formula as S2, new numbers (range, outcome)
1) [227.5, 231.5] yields 1.082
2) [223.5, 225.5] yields 1.151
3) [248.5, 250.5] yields 1.693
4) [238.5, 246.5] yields 1.322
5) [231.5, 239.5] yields 1.101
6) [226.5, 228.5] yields 1.111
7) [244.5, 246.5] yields 1.52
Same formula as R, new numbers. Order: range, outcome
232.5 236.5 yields 1.256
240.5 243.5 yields 1.362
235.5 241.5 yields 1.383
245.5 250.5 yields 1.718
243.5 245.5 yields 1.52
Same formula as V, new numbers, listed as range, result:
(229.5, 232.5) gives 1.09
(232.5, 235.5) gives 1.17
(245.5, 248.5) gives 1.58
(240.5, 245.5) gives 1.39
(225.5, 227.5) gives 1.15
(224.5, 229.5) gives 1.14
